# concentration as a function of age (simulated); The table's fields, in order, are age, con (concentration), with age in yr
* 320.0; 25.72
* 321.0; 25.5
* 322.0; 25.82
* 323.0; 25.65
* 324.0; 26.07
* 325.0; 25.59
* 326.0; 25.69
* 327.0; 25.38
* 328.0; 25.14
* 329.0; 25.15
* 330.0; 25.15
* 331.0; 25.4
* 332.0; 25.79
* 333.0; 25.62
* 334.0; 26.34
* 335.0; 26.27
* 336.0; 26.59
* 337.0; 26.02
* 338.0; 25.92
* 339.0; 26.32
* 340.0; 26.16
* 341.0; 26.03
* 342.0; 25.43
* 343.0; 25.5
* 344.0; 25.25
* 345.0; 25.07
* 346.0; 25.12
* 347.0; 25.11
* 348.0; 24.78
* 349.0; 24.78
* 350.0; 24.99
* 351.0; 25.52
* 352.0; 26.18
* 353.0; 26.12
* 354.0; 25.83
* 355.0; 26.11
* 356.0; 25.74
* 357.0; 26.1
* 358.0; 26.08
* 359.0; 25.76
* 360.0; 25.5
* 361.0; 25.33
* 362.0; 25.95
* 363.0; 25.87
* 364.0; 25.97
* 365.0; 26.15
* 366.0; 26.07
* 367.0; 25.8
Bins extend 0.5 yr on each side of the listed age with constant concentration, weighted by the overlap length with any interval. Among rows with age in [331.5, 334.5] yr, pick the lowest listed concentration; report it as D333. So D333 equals 25.62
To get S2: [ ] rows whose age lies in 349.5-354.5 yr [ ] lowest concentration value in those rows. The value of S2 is 24.99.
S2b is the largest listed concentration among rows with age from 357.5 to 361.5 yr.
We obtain 26.08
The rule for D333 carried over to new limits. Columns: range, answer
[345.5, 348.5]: 24.78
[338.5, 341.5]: 26.03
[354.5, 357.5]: 25.74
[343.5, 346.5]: 25.07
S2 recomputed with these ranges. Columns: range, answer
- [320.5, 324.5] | 25.5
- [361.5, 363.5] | 25.87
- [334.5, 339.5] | 25.92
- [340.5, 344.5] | 25.25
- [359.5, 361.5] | 25.33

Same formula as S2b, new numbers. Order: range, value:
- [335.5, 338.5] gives 26.59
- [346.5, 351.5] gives 25.52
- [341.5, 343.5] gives 25.5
